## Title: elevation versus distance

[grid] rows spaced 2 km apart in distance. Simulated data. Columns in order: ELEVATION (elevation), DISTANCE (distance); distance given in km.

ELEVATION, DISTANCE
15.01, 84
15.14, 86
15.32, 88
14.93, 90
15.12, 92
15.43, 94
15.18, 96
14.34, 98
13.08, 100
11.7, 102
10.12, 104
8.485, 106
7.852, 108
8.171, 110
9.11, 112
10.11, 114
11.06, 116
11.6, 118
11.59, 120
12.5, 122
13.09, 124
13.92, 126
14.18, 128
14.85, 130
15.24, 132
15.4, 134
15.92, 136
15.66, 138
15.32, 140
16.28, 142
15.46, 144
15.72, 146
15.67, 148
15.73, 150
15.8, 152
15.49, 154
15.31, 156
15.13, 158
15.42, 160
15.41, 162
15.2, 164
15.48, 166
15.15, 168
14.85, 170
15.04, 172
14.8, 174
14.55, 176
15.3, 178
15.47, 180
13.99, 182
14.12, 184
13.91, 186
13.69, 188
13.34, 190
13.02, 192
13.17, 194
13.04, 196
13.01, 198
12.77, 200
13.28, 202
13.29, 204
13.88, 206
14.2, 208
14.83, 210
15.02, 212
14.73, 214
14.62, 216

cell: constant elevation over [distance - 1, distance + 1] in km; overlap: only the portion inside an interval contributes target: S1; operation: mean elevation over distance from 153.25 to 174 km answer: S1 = 15.2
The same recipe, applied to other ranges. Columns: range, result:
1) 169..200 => 14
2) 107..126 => 10.7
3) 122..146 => 15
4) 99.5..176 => 13.7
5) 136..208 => 14.7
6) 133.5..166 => 15.6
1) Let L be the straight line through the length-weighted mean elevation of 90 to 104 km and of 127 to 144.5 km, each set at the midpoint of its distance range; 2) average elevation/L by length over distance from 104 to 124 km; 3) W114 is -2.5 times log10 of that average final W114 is 0.39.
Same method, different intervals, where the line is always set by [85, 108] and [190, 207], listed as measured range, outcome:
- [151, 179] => -0.15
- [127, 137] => -0.14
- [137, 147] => -0.18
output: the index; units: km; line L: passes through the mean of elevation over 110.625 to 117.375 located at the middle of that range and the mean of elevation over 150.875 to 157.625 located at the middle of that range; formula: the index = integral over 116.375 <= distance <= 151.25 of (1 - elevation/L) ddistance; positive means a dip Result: -5.0 km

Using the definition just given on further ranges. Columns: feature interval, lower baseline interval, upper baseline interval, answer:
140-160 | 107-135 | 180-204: -4.7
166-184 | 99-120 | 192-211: -3.4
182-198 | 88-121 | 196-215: 0.1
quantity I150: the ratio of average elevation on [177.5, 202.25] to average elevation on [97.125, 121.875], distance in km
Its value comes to 1.28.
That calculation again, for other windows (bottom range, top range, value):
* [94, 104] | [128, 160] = 1.15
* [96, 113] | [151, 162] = 1.45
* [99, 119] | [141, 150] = 1.56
